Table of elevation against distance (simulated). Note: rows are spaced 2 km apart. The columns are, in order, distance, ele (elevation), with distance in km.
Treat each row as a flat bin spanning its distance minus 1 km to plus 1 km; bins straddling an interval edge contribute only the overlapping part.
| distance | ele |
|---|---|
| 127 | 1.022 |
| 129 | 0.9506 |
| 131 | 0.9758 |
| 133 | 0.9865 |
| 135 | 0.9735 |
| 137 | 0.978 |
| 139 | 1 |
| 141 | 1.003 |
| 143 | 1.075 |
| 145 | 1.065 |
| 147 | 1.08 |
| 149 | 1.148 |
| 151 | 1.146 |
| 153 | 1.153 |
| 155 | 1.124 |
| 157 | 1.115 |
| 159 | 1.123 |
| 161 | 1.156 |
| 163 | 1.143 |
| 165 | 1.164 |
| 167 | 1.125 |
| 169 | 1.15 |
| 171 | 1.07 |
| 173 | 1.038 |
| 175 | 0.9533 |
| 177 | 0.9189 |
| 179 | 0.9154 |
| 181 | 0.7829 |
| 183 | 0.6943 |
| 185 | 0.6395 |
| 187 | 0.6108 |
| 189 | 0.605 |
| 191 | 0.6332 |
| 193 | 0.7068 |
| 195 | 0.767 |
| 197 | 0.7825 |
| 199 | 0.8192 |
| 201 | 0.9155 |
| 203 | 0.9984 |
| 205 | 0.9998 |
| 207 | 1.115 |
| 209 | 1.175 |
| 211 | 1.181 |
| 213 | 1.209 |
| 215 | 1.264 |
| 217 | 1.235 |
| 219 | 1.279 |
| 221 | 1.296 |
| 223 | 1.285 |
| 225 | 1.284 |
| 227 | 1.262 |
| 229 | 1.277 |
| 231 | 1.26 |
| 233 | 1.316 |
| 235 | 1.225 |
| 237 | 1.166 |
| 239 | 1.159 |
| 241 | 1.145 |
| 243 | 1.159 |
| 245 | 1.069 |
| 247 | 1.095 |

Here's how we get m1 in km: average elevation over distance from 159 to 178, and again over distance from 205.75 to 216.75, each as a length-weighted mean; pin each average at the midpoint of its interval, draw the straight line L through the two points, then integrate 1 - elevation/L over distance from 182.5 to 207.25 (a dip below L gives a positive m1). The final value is 7.9 km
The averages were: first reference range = 1.08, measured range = 0.783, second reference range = 1.19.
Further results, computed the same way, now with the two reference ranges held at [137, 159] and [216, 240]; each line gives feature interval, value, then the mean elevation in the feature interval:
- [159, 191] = 5.9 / 0.928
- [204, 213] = 0.6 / 1.13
